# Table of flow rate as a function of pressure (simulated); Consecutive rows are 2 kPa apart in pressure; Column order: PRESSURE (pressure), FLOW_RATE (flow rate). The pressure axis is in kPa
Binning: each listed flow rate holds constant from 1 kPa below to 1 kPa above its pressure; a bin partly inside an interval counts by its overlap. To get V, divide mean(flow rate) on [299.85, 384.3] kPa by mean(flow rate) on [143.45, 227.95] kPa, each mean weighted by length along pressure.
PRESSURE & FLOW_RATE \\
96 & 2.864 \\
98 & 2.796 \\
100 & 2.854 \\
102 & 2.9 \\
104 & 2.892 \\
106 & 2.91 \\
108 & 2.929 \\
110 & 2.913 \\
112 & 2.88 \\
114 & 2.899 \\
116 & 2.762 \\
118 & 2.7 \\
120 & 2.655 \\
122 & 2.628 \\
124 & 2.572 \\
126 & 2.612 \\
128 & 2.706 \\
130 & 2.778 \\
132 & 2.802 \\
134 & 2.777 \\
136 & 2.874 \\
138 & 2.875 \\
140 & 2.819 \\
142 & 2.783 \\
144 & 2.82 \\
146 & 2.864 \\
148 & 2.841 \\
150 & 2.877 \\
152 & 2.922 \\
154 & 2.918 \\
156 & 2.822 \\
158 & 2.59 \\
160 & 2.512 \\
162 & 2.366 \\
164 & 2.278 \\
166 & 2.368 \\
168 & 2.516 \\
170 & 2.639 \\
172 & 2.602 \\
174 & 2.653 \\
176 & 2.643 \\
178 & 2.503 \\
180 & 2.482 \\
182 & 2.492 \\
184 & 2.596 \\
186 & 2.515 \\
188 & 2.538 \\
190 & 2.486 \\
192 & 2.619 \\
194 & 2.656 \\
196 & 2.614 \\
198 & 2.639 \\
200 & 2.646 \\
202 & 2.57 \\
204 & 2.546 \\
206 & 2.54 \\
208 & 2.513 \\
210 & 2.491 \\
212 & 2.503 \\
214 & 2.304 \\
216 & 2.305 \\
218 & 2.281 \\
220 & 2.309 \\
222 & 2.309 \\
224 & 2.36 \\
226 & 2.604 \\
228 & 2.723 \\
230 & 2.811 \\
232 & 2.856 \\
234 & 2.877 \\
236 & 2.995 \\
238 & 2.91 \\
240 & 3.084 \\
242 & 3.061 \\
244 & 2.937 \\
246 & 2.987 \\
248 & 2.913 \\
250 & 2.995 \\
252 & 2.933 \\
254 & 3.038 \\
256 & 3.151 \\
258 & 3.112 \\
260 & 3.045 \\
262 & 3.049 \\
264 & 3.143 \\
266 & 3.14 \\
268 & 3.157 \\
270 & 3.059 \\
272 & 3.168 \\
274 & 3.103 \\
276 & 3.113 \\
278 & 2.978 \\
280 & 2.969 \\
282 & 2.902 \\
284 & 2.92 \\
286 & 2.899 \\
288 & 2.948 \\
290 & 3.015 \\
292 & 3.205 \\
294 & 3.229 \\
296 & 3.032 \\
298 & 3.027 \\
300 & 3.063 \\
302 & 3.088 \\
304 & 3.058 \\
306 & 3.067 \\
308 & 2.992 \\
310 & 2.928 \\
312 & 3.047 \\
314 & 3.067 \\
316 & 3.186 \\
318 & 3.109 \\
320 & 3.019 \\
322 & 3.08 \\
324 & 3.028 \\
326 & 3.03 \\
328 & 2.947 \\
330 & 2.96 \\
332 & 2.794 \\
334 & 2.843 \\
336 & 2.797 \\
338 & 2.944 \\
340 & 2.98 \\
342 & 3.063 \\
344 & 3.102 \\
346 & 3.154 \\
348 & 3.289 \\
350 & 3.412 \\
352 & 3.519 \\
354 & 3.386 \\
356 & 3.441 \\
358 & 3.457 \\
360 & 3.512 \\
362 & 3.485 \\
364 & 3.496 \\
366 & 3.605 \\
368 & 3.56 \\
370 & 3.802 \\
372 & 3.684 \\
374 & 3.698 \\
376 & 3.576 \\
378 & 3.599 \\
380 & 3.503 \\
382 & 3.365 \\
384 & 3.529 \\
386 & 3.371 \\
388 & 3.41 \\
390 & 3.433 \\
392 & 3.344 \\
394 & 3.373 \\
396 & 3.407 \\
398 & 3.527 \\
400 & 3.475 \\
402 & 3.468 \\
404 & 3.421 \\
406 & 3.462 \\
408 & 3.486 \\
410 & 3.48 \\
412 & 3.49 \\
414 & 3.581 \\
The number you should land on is 1.26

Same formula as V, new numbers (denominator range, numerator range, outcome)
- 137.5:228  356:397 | 1.36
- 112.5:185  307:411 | 1.23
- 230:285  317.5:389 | 1.09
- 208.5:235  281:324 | 1.21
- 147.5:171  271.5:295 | 1.15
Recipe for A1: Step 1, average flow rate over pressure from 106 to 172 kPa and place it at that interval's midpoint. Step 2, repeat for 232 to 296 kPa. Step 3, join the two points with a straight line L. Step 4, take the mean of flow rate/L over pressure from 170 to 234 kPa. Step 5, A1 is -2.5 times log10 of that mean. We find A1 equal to 0.13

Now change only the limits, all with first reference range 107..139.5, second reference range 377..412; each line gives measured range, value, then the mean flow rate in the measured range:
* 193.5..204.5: 0.136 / 2.61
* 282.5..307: 0.055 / 3.04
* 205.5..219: 0.234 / 2.42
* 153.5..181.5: 0.131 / 2.56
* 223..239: 0.103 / 2.77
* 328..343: 0.136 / 2.91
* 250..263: 0.020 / 3.05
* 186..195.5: 0.147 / 2.57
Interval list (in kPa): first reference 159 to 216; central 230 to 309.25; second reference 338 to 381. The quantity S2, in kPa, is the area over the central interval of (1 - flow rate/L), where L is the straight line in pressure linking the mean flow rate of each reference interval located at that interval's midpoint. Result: -2.0 kPa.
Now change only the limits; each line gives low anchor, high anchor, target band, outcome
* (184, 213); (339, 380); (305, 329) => 1.26 kPa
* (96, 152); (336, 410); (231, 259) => 1.04 kPa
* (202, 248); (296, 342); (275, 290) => -0.51 kPa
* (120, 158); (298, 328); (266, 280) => -0.48 kPa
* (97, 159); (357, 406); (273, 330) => 4.28 kPa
